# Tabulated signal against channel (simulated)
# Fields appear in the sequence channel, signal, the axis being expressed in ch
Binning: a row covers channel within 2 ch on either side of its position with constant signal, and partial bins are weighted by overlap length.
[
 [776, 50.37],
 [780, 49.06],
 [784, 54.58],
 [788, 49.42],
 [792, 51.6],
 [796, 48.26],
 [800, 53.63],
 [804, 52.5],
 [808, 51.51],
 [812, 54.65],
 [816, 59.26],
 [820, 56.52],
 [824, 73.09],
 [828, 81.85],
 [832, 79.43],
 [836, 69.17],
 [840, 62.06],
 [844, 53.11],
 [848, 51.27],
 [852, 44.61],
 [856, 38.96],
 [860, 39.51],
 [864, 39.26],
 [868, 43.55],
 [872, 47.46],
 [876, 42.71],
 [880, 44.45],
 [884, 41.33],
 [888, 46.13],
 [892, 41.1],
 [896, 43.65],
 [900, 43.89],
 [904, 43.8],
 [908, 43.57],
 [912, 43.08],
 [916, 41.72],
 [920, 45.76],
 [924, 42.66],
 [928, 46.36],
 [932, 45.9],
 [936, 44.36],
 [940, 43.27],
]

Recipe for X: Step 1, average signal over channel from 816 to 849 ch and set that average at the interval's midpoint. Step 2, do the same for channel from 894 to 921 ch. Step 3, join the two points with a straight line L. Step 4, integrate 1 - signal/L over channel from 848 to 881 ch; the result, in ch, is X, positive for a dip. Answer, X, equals 7.7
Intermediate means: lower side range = 65.9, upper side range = 43.6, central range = 43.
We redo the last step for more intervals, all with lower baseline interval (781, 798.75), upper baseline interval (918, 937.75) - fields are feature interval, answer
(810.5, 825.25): -3.2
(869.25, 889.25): 1.2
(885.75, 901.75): 1.0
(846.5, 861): 1.4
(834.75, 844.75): -2.7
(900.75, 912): 0.6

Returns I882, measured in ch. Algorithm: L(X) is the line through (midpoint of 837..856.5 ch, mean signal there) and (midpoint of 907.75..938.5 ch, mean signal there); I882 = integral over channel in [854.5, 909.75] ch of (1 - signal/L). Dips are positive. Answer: 6.1 ch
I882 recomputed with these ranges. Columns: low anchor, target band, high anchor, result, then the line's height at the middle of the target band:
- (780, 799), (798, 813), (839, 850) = -0.3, 52.1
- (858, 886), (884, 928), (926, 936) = 0.9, 44.4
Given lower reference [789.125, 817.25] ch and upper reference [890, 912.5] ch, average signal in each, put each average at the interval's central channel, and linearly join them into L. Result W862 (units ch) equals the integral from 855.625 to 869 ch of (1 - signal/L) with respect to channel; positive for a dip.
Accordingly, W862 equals 1.9 ch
